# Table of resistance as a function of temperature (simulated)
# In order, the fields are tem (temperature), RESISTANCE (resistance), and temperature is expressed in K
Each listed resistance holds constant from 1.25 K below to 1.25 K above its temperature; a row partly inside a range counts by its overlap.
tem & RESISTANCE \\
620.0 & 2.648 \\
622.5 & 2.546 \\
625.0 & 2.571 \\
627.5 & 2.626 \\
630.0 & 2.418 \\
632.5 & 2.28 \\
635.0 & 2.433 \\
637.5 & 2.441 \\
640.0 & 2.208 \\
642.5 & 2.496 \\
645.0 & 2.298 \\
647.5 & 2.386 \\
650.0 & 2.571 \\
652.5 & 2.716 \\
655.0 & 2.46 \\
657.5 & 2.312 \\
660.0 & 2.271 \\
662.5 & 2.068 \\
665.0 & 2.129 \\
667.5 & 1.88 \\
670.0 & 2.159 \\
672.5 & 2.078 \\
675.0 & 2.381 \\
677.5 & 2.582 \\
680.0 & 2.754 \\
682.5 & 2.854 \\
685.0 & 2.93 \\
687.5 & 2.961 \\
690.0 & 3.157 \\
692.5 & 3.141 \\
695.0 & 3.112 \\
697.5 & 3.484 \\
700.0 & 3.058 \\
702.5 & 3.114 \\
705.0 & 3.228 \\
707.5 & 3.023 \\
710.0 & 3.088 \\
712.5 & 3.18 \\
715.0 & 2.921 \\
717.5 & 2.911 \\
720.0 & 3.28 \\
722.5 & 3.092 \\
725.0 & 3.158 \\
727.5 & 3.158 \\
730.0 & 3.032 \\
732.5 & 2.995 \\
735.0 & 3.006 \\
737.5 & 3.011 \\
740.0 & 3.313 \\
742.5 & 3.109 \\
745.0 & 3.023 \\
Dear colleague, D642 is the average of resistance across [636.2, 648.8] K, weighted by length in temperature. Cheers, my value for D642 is 2.37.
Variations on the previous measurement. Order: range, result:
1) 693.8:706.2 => 3.2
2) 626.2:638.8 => 2.44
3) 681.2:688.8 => 2.92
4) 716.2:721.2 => 3.09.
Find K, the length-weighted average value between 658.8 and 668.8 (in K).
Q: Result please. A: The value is 2.09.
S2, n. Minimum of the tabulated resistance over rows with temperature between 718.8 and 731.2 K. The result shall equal 3.032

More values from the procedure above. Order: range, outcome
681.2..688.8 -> 2.854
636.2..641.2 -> 2.208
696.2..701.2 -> 3.058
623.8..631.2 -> 2.418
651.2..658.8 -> 2.312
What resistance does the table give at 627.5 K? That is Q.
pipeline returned 2.626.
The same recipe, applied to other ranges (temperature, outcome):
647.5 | 2.386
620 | 2.648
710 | 3.088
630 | 2.418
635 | 2.433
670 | 2.159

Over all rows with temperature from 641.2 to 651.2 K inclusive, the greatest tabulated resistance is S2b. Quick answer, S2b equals 2.571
